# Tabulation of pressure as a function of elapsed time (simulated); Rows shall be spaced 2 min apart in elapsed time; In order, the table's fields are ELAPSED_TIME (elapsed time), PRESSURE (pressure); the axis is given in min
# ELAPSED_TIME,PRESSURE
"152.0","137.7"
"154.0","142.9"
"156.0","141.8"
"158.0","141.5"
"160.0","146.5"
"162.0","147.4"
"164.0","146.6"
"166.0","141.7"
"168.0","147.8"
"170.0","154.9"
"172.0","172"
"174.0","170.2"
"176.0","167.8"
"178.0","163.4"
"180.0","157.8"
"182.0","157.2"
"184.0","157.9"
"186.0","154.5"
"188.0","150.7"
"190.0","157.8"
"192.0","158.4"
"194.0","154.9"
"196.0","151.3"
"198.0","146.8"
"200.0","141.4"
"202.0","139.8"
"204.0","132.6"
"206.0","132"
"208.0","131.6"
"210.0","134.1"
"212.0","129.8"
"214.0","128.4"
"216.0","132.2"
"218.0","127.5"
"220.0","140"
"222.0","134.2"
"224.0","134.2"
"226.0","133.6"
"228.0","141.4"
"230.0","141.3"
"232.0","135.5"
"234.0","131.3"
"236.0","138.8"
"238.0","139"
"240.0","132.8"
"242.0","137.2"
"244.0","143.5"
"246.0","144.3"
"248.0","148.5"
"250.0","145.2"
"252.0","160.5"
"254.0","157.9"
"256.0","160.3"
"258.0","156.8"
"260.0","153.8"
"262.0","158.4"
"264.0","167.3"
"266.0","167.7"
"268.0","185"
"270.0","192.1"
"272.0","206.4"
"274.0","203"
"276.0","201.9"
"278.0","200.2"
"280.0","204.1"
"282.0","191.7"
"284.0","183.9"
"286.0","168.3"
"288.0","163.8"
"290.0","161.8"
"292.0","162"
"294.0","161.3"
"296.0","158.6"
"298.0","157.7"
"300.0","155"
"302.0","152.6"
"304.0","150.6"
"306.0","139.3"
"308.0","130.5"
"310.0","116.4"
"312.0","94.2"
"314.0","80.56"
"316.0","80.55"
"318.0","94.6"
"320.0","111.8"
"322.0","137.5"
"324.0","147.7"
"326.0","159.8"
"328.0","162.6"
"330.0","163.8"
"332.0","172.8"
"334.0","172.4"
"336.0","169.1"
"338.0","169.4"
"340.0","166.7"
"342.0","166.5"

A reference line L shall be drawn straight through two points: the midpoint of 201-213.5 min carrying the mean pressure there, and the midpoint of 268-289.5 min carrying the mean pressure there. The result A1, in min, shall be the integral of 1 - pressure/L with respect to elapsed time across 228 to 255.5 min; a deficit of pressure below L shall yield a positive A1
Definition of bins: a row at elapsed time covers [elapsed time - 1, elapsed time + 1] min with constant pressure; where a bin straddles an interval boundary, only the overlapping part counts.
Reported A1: 3.0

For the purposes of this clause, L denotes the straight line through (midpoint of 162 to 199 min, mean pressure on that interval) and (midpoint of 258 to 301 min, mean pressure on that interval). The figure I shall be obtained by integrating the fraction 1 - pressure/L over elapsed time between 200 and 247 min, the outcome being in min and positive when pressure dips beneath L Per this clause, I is 8.3 min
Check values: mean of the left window 156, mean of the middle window 136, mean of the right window 176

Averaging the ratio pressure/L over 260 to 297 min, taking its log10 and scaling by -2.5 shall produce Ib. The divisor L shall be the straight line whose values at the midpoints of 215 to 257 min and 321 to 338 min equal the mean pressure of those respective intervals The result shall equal -0.192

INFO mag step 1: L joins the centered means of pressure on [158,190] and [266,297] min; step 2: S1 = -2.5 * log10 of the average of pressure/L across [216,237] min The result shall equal 0.24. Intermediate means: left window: 155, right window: 182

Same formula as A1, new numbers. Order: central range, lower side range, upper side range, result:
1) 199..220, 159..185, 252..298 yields 3.84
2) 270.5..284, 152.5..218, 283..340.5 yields -4.88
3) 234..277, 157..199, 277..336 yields -2.70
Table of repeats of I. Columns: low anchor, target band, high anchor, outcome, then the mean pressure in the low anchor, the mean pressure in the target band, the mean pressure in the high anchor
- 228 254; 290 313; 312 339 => -0.8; 142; 144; 138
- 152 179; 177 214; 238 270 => 1.5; 152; 147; 155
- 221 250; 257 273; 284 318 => -4.0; 138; 173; 140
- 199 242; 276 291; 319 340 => -3.6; 135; 183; 157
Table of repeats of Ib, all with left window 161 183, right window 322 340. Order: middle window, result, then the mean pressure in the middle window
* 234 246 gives 0.16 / 138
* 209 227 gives 0.20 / 133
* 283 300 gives -0.02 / 164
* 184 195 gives 0.02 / 156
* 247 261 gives 0.04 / 155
